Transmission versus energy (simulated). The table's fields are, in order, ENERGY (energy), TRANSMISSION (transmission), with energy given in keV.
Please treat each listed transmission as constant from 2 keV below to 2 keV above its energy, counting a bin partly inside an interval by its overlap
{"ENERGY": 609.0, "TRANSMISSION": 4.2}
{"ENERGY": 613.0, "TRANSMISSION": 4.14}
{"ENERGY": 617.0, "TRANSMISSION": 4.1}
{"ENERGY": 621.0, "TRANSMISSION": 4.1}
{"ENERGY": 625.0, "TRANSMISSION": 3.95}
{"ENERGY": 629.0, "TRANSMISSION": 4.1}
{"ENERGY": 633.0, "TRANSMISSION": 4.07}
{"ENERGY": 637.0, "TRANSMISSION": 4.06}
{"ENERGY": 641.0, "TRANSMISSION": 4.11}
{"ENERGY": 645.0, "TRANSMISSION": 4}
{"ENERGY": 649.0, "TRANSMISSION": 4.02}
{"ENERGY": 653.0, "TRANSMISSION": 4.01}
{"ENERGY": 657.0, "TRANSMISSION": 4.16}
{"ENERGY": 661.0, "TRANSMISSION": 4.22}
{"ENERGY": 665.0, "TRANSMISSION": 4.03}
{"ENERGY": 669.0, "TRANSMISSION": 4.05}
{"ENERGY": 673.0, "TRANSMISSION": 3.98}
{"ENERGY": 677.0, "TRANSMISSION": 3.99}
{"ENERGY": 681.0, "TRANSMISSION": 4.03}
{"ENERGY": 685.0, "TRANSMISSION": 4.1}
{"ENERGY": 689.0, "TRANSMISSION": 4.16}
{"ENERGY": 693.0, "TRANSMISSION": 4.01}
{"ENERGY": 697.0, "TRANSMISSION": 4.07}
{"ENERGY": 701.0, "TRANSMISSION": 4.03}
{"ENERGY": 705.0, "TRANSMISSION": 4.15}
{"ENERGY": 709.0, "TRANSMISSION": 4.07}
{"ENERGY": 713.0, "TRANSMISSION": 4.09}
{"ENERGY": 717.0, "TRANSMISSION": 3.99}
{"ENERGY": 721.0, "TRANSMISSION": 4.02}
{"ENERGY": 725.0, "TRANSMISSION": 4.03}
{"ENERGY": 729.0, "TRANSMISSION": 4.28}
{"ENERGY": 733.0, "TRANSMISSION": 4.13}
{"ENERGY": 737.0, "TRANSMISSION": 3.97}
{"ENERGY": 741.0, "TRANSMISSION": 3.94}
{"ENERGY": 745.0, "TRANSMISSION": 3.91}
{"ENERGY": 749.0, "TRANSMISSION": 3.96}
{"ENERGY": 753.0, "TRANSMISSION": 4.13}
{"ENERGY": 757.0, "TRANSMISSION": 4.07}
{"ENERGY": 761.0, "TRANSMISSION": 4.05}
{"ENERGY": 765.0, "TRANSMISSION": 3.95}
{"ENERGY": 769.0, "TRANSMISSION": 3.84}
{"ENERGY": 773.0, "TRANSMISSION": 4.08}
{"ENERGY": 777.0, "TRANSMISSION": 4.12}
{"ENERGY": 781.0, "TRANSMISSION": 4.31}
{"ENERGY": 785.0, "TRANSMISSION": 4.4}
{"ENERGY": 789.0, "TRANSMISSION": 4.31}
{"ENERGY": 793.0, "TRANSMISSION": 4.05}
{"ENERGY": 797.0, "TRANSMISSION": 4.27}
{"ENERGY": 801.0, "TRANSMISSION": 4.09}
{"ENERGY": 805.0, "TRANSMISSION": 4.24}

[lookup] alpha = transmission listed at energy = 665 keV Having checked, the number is 4.03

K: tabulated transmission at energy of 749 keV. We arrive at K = 3.96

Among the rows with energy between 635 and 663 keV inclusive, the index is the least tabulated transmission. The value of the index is 4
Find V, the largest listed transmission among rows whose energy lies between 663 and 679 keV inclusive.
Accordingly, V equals 4.05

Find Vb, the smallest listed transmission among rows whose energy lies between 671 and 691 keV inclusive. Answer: 3.98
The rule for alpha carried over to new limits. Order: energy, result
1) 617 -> 4.1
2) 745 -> 3.91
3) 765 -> 3.95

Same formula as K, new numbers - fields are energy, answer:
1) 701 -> 4.03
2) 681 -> 4.03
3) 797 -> 4.27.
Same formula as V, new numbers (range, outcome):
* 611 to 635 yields 4.14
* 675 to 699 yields 4.16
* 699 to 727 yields 4.15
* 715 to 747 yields 4.28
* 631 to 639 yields 4.07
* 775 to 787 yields 4.4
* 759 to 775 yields 4.08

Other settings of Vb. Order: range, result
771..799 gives 4.05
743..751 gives 3.91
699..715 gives 4.03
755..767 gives 3.95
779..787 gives 4.31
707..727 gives 3.99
